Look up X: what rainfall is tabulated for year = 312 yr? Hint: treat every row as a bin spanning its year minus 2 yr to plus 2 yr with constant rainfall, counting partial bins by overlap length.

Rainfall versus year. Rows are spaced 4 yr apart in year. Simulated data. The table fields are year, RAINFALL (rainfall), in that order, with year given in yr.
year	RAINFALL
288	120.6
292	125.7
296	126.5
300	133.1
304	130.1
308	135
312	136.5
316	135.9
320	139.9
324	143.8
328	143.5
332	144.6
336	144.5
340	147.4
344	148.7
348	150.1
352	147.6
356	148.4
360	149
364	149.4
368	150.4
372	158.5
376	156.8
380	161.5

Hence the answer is 136.5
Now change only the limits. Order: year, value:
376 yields 156.8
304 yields 130.1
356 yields 148.4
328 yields 143.5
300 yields 133.1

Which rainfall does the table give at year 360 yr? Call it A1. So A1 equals 149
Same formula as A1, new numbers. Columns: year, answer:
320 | 139.9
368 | 150.4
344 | 148.7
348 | 150.1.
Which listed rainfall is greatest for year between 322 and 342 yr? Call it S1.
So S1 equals 147.4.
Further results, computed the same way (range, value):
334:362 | 150.1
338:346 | 148.7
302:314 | 136.5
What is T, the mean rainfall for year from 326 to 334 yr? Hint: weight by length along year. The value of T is 144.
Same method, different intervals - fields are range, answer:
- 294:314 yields 132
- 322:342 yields 145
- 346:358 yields 149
